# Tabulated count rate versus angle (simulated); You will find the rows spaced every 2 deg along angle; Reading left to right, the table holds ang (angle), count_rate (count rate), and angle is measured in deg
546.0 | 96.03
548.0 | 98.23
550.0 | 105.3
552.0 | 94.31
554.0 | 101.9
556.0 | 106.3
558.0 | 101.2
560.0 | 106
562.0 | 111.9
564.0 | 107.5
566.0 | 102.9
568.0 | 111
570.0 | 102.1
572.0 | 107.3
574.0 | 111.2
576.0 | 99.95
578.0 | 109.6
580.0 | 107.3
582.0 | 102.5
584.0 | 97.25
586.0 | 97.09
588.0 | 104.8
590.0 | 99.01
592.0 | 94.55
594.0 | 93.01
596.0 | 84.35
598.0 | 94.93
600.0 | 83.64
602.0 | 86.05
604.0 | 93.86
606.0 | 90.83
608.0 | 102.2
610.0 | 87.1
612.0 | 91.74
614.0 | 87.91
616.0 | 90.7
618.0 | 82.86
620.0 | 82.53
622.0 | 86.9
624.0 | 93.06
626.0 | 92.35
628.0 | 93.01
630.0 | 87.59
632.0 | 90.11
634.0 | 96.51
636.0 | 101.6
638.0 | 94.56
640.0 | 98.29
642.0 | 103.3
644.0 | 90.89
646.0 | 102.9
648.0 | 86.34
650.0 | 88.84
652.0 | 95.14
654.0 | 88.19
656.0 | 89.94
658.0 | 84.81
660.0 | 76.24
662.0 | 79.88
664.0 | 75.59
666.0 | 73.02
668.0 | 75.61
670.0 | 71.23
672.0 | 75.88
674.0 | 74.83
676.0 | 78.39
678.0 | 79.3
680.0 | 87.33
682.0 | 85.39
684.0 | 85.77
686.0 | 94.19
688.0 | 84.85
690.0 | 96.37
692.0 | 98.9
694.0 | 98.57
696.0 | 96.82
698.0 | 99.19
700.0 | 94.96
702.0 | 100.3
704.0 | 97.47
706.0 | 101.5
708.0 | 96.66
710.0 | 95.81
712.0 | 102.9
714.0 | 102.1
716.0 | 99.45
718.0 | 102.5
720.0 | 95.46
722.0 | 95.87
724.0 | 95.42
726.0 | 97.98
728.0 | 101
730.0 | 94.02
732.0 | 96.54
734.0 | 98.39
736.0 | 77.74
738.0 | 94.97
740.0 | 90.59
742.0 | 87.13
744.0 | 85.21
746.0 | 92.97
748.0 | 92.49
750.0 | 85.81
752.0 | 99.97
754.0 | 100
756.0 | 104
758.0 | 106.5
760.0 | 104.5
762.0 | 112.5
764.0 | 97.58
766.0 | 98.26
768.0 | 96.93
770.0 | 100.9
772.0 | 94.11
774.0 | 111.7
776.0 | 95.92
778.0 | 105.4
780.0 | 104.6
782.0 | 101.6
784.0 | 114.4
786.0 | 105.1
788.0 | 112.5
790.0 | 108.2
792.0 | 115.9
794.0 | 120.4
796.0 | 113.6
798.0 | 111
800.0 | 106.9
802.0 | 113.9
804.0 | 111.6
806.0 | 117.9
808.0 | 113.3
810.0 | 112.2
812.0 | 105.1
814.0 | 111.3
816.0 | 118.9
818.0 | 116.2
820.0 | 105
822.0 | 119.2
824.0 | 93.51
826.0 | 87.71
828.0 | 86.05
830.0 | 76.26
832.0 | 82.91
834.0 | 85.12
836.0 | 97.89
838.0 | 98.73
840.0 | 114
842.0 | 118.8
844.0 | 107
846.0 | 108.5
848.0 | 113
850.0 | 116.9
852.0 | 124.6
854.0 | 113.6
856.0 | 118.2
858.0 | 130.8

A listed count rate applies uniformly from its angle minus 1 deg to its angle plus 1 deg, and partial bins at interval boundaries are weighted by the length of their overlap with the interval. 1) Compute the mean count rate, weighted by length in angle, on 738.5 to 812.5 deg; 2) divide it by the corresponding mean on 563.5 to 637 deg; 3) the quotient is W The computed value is 1.1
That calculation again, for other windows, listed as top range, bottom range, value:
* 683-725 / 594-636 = 1.07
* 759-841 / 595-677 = 1.19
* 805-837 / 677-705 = 1.10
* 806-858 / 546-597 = 1.04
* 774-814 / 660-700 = 1.30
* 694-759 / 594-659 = 1.05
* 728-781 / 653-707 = 1.12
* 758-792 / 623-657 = 1.11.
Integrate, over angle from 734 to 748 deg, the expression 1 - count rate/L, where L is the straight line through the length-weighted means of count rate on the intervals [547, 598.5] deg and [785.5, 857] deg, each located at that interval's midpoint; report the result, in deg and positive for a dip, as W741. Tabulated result 2.2 deg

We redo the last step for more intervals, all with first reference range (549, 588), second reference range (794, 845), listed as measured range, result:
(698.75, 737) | 2.8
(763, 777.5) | 0.8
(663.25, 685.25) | 5.5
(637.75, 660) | 2.6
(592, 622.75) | 4.4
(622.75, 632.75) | 1.3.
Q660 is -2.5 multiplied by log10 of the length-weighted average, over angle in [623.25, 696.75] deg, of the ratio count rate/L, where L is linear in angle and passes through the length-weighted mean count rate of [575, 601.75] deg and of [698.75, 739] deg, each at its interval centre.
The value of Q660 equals 0.10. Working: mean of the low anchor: 97.2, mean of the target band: 88.2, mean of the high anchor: 97.1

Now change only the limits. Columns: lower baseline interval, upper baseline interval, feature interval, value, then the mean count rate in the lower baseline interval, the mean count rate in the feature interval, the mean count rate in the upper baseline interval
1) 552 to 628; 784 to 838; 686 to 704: 0.056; 97.3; 96.2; 106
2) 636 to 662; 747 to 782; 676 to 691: 0.088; 91.6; 87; 101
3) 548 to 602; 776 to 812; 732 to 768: 0.136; 101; 95.9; 111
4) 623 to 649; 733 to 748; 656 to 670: 0.196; 94.7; 78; 89.8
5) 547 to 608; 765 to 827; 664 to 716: 0.161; 100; 89.8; 108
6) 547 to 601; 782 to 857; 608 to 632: 0.150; 101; 89.3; 108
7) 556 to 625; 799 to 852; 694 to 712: 0.034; 97.3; 98.2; 106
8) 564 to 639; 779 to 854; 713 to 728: 0.039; 95.7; 98.6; 107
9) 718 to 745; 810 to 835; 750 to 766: -0.076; 93.4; 102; 99.5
